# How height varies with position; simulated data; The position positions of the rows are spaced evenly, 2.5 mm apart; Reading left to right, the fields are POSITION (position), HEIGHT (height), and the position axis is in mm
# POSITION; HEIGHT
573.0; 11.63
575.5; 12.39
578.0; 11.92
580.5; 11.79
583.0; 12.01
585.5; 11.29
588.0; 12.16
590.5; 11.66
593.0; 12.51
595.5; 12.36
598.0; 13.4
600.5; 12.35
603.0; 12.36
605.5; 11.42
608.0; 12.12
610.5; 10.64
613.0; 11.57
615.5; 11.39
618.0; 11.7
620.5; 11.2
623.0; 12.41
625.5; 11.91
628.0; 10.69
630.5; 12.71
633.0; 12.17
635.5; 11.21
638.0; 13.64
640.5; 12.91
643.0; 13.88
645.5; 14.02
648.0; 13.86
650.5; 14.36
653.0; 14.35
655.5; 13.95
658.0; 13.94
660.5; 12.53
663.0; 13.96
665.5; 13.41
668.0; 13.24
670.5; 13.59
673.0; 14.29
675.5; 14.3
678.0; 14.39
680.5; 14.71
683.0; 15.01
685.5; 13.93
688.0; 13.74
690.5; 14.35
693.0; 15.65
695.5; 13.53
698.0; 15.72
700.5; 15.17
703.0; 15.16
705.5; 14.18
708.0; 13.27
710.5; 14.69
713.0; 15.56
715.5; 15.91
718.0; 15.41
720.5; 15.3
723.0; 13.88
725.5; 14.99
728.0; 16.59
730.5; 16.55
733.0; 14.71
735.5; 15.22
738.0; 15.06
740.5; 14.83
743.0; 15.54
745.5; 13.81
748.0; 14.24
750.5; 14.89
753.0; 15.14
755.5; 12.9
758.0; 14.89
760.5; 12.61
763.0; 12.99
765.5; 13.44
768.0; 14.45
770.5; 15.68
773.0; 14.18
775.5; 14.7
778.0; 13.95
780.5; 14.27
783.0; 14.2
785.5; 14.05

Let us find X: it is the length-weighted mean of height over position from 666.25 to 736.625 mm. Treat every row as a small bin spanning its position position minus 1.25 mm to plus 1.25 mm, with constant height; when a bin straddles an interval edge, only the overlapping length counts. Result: 14.7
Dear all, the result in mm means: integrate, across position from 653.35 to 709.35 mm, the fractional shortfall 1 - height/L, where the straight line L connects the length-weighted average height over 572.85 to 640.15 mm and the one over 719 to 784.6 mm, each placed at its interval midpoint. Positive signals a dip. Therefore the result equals -3.7 mm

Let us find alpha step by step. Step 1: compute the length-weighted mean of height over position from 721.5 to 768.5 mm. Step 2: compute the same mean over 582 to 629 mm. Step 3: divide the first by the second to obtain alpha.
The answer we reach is 1.2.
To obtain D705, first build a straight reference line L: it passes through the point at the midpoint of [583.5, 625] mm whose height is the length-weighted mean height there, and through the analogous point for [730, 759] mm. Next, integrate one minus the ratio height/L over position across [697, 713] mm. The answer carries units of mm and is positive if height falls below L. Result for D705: -0.9 mm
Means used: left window 11.9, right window 14.8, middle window 14.7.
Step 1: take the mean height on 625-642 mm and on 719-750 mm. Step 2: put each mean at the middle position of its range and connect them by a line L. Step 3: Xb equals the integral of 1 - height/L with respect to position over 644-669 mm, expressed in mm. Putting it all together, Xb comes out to -1.8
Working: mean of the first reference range 12.2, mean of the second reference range 15.1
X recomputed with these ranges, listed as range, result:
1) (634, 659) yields 13.6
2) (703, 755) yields 15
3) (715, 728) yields 15.2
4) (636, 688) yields 13.9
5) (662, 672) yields 13.6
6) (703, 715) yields 14.6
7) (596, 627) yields 11.9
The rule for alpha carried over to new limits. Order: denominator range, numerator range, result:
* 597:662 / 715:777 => 1.17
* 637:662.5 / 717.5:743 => 1.11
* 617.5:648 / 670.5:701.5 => 1.17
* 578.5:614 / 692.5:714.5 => 1.23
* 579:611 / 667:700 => 1.19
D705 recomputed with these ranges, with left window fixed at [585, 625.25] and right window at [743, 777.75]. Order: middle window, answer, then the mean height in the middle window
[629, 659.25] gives -2.2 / 13.4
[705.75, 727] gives -2.1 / 14.9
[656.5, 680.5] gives -1.8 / 13.8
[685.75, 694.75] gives -0.9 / 14.4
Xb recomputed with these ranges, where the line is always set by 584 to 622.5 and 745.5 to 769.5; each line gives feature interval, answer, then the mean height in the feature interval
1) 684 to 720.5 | -4.2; 14.8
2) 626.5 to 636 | 0.4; 11.7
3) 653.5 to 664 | -0.8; 13.6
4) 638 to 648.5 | -1.0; 13.7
